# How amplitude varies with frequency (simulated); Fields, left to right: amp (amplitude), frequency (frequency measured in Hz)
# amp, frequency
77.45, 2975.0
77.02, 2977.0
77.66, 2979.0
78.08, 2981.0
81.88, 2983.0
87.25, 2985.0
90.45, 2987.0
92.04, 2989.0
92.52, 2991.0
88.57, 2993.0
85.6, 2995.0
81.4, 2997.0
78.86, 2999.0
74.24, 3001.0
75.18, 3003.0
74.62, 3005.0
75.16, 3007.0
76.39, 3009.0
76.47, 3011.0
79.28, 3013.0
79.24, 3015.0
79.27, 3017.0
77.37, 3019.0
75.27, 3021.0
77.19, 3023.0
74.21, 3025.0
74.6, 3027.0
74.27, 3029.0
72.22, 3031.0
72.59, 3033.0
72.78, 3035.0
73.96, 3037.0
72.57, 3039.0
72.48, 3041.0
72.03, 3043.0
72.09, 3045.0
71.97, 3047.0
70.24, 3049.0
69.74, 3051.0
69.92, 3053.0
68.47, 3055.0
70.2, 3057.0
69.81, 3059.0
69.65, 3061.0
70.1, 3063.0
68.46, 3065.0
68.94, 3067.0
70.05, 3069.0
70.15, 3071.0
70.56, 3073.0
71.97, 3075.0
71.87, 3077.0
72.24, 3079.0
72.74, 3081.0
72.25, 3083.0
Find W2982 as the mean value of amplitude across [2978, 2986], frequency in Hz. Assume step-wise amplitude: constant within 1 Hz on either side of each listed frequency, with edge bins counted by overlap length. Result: 81.2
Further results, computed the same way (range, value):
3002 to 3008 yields 75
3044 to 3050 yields 71.4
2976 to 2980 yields 77.3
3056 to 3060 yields 70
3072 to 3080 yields 71.7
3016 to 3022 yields 77.3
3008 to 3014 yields 77.4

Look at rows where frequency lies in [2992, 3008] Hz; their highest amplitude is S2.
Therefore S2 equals 88.57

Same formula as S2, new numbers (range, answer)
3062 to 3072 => 70.15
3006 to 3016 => 79.28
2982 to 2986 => 87.25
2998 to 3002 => 78.86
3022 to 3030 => 77.19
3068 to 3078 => 71.97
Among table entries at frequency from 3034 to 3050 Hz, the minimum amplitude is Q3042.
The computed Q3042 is 70.24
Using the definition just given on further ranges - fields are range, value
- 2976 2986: 77.02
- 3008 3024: 75.27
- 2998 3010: 74.24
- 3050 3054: 69.74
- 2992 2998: 81.4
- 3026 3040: 72.22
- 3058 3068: 68.46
